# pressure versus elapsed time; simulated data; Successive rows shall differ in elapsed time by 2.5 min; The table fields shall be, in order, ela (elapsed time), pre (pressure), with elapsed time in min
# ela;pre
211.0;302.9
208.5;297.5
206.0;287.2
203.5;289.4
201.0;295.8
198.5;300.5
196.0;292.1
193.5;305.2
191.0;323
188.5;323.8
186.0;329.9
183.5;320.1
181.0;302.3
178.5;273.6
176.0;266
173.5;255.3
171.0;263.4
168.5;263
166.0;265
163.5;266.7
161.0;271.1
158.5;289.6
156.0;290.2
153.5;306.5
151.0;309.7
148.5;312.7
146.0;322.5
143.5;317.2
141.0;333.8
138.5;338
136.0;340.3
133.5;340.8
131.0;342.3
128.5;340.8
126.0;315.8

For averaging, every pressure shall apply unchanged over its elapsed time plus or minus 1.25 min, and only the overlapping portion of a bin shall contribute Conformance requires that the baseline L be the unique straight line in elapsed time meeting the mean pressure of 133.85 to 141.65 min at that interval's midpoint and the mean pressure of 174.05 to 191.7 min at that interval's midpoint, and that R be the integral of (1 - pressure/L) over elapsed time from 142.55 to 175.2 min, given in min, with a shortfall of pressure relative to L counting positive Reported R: 3.6 min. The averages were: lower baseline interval 338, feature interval 287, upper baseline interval 303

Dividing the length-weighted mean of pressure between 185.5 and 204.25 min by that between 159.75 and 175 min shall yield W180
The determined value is 1.2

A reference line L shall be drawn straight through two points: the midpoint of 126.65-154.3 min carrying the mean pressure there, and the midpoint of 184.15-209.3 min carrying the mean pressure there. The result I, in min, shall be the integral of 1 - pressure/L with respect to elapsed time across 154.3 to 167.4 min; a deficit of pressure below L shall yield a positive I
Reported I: 1.7 min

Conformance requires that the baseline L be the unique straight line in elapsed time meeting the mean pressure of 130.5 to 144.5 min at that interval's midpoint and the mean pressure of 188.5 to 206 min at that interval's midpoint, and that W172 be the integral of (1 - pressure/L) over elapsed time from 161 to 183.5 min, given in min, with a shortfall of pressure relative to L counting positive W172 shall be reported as 3.1 min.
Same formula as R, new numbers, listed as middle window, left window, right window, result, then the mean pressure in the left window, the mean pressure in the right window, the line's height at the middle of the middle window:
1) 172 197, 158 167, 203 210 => -1.5 min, 272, 292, 282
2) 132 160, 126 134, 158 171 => -1.1 min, 337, 269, 306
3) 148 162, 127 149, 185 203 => 1.3 min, 333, 309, 325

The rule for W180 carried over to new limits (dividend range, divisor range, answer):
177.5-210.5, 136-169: 1.01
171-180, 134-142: 0.79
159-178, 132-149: 0.80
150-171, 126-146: 0.84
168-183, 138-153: 0.85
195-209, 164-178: 1.11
